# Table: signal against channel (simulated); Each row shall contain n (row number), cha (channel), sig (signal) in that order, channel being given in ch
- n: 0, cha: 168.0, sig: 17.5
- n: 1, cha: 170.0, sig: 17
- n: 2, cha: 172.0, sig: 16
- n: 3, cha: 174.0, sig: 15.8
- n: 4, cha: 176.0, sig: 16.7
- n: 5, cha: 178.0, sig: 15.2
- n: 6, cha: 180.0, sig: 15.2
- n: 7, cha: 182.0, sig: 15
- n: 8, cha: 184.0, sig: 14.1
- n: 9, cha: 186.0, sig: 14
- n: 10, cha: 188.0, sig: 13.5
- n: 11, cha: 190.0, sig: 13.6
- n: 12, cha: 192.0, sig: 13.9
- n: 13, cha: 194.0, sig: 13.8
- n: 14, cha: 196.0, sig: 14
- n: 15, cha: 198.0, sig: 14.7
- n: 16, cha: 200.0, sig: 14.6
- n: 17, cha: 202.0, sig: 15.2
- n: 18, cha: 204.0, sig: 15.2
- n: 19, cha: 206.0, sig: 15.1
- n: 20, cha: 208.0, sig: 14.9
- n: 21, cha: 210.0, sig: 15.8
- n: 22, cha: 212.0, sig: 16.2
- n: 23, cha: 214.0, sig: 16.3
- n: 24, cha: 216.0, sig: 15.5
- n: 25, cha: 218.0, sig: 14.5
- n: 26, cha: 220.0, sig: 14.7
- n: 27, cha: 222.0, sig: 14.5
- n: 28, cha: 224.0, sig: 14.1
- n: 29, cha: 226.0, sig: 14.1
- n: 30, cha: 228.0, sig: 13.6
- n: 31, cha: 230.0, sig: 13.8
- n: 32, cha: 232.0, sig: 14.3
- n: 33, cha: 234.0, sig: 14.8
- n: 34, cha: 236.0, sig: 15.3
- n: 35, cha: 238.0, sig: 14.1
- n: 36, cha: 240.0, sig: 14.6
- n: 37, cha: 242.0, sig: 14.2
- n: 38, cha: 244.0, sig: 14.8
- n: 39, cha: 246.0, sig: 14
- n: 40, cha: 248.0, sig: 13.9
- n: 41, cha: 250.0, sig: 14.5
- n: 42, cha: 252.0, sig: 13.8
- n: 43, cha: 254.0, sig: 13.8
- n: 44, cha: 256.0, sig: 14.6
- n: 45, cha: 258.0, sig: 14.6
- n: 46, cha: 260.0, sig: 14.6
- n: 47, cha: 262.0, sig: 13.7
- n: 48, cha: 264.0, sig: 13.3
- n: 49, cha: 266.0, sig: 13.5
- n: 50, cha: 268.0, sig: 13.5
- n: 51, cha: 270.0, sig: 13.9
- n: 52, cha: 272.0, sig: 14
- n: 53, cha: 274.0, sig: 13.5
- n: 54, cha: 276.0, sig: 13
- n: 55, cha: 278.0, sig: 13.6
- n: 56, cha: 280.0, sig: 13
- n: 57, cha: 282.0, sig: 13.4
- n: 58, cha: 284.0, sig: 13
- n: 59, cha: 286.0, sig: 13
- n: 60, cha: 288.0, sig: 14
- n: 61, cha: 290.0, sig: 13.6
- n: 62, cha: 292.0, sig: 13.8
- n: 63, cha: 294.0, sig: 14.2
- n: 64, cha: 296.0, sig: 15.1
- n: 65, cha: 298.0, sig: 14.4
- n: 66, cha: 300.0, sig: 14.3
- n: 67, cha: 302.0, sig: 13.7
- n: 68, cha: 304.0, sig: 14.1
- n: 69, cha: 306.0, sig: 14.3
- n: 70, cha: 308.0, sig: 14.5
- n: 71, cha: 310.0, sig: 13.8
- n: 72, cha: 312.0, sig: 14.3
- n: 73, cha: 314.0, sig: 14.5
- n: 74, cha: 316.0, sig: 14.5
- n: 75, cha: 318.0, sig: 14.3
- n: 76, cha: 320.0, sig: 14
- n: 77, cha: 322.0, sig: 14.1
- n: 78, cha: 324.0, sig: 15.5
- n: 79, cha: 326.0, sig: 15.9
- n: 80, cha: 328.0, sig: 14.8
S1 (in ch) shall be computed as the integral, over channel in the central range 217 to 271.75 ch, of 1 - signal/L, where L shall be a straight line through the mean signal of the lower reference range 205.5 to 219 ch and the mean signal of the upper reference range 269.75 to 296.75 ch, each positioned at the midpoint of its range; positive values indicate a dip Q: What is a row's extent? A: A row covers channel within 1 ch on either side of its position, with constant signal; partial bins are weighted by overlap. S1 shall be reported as 1.7 ch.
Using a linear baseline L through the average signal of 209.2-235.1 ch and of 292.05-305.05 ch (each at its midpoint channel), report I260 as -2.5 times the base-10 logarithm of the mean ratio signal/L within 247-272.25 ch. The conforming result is 0.04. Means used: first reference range 14.8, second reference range 14.3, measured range 14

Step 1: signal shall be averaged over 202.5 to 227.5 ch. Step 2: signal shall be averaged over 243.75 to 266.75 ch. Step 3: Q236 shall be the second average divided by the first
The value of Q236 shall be 0.9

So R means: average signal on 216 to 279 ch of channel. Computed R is 14.1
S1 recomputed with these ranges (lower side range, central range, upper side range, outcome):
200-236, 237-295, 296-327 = 3.17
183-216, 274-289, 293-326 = 1.22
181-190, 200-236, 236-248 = -1.53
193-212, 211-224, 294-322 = -0.35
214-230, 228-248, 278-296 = -0.12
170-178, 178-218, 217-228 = 1.16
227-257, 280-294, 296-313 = 0.74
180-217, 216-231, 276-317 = 0.28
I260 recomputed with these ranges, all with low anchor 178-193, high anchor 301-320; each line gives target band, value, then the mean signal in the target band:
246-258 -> 0.006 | 14.2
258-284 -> 0.049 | 13.6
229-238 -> -0.020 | 14.5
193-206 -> -0.028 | 14.6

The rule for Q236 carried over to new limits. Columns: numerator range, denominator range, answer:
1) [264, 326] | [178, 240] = 0.96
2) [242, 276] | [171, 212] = 0.94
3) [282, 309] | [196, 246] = 0.95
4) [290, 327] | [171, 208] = 0.97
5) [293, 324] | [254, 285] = 1.05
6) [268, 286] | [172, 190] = 0.90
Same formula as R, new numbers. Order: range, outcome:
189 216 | 14.9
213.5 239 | 14.6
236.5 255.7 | 14.2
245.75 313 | 13.9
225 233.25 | 14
